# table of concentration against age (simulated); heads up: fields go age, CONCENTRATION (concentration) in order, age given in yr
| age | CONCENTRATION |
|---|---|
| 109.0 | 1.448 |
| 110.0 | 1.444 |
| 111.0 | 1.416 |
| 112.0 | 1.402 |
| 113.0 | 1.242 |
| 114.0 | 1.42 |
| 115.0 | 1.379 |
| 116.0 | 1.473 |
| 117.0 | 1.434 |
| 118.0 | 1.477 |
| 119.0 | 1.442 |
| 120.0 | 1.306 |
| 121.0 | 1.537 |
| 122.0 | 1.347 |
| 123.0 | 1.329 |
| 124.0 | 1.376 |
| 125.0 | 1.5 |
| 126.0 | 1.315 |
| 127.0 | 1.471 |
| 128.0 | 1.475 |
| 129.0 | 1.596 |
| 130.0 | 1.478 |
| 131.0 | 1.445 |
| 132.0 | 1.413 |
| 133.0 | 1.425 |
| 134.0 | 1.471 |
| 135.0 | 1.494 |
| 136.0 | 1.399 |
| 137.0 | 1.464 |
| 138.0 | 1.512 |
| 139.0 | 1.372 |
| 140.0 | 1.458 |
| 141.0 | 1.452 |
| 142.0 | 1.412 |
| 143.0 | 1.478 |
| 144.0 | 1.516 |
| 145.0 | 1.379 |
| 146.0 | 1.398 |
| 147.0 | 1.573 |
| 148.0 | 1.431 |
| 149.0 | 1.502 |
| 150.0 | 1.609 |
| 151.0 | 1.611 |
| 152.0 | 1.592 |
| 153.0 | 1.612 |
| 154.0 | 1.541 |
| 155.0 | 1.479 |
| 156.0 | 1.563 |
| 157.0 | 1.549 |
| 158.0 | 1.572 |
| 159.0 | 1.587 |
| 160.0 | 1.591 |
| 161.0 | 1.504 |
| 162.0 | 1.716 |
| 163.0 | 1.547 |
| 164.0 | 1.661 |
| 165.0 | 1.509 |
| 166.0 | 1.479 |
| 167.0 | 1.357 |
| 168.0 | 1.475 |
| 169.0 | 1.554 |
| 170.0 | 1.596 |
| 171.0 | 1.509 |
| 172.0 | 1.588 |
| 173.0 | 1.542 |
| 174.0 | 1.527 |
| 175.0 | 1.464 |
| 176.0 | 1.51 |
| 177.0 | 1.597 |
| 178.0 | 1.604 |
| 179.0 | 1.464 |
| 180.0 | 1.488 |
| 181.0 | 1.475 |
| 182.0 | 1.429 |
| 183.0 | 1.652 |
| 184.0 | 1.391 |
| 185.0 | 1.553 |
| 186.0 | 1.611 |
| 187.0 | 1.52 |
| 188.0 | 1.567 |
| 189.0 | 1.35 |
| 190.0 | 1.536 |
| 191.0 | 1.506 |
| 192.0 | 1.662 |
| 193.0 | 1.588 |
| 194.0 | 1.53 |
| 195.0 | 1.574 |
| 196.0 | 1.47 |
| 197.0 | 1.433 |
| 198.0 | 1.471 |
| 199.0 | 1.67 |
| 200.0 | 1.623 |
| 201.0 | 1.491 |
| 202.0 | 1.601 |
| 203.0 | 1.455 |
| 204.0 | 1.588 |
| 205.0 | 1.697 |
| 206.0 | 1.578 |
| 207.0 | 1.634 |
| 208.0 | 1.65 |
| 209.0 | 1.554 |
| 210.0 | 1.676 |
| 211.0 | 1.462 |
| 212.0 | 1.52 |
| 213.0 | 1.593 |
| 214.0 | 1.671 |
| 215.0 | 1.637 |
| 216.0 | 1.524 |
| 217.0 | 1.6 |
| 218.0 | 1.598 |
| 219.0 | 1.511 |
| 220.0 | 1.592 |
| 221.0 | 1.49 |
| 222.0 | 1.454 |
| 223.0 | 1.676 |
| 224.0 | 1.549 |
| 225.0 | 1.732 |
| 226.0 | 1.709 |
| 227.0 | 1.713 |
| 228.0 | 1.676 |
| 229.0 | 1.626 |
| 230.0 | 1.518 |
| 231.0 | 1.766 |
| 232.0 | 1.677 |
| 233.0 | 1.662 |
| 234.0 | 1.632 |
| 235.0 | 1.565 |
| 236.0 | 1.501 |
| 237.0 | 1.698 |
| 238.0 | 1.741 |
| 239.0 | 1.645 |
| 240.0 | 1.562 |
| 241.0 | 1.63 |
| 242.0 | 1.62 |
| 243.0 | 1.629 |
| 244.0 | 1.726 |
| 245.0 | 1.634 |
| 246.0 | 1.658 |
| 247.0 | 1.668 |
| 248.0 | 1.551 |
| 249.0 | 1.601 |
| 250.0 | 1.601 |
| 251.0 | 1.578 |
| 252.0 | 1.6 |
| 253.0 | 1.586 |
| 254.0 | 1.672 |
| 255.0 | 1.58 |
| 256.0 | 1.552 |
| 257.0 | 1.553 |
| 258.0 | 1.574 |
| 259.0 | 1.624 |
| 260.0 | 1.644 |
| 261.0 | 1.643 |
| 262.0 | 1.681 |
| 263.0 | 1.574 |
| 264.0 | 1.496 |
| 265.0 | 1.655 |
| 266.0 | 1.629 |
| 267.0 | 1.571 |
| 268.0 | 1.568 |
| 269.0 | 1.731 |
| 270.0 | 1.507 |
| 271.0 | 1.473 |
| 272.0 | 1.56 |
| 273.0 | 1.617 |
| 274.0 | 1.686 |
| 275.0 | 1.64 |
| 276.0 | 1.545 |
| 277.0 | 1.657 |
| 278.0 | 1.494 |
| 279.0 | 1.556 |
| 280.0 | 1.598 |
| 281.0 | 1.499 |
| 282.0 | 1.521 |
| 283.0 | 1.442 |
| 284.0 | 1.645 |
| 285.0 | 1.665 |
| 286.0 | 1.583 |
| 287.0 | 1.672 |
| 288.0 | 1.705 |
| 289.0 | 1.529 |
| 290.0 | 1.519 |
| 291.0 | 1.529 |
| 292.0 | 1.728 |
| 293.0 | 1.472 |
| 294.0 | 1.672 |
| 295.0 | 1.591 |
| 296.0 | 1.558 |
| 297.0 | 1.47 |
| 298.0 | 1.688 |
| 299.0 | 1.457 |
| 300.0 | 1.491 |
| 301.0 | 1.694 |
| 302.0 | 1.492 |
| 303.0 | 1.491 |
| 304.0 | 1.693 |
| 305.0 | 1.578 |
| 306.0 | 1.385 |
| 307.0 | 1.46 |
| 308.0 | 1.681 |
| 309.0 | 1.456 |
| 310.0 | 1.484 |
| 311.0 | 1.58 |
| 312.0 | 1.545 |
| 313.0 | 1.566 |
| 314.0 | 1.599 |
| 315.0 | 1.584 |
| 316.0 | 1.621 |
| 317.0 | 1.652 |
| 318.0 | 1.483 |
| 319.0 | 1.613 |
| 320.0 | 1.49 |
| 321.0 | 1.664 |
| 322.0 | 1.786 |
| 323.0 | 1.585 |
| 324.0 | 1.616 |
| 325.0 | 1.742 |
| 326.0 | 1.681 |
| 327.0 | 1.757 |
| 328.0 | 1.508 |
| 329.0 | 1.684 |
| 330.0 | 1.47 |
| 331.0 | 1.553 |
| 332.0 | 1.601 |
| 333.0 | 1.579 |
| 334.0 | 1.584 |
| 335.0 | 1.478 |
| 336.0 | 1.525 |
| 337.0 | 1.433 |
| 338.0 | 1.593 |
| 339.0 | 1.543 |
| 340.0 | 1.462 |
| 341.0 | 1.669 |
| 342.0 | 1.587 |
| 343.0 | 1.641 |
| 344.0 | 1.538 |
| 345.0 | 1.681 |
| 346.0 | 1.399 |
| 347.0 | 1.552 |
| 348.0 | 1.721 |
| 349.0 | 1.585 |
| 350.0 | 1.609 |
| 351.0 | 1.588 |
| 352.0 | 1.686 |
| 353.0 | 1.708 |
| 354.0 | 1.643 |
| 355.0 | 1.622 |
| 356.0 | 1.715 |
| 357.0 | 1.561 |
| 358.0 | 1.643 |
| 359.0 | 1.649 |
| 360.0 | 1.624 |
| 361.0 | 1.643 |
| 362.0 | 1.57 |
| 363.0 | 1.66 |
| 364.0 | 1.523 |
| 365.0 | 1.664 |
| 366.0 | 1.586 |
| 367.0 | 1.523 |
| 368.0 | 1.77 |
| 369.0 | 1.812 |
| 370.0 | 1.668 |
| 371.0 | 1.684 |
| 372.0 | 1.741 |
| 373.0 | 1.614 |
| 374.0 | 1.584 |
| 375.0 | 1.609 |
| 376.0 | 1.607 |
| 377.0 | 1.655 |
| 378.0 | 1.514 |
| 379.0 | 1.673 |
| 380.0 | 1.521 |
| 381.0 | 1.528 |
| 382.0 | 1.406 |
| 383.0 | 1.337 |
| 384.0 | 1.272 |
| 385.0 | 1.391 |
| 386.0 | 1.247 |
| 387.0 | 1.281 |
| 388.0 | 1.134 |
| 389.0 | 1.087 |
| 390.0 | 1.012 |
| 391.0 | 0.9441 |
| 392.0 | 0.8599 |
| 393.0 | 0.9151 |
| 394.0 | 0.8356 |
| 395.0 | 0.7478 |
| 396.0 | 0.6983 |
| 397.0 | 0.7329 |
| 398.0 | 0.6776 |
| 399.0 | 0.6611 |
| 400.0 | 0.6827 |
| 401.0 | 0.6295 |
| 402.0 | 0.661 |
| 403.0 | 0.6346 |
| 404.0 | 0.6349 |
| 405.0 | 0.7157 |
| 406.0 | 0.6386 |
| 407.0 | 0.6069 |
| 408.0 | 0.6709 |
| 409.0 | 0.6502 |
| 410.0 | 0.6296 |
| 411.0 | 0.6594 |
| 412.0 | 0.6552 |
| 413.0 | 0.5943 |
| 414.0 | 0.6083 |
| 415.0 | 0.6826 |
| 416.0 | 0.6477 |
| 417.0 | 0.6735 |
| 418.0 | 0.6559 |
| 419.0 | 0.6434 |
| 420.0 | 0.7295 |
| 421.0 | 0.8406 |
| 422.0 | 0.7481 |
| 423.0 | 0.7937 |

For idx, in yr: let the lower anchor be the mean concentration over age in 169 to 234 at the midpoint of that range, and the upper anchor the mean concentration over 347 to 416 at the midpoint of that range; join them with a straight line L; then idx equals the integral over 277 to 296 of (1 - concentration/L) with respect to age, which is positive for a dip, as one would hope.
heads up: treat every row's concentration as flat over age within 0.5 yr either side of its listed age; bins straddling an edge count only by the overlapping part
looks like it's -2.3 yr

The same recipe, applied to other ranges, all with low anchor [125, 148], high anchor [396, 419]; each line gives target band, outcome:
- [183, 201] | -3.4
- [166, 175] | -1.1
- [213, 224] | -3.3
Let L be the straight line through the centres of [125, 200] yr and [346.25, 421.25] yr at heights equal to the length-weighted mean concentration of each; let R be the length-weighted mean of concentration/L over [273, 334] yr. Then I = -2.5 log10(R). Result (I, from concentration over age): -0.20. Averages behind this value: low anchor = 1.51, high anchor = 1.2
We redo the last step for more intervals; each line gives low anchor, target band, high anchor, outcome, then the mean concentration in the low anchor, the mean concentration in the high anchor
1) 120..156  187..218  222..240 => 0.02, 1.47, 1.64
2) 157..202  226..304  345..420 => -0.15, 1.54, 1.21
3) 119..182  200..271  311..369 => -0.04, 1.5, 1.6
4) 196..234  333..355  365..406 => -0.21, 1.6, 1.21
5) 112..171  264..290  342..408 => -0.14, 1.48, 1.33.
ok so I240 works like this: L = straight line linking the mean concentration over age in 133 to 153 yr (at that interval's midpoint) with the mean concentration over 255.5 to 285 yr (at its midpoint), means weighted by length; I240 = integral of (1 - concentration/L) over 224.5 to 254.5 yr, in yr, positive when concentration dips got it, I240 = -1.52 yr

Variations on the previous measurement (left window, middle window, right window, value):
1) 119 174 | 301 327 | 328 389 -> -0.6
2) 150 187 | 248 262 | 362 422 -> -2.4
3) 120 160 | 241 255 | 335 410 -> -2.1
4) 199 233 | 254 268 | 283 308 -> -0.1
